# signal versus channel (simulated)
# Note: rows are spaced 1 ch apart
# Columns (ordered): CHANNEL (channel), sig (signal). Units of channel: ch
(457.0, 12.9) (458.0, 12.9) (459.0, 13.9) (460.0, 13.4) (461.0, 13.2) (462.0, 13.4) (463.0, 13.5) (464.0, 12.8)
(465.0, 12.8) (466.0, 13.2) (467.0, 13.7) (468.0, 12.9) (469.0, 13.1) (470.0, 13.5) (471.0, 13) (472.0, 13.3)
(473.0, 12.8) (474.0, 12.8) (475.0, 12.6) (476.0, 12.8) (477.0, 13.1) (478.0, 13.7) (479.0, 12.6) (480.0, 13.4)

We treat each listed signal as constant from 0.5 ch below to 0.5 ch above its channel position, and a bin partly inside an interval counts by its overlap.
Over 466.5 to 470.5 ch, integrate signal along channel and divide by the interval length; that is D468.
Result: 13.3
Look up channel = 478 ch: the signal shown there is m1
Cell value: 13.7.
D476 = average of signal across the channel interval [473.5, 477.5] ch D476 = 12.8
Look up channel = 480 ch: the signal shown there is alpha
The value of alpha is 13.4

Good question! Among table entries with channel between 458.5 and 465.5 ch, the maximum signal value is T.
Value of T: 13.9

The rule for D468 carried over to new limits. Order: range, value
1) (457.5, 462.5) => 13.4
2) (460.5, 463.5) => 13.4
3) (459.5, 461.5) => 13.3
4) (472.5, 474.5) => 12.8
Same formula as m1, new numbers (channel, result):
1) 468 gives 12.9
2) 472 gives 13.3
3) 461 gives 13.2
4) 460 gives 13.4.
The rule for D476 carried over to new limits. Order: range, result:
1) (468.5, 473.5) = 13.1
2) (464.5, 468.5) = 13.2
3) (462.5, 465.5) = 13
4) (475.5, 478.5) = 13.2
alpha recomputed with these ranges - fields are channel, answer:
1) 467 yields 13.7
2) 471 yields 13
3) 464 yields 12.8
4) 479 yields 12.6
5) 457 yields 12.9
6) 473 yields 12.8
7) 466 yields 13.2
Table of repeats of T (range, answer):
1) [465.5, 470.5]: 13.7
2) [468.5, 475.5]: 13.5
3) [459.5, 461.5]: 13.4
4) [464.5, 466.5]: 13.2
